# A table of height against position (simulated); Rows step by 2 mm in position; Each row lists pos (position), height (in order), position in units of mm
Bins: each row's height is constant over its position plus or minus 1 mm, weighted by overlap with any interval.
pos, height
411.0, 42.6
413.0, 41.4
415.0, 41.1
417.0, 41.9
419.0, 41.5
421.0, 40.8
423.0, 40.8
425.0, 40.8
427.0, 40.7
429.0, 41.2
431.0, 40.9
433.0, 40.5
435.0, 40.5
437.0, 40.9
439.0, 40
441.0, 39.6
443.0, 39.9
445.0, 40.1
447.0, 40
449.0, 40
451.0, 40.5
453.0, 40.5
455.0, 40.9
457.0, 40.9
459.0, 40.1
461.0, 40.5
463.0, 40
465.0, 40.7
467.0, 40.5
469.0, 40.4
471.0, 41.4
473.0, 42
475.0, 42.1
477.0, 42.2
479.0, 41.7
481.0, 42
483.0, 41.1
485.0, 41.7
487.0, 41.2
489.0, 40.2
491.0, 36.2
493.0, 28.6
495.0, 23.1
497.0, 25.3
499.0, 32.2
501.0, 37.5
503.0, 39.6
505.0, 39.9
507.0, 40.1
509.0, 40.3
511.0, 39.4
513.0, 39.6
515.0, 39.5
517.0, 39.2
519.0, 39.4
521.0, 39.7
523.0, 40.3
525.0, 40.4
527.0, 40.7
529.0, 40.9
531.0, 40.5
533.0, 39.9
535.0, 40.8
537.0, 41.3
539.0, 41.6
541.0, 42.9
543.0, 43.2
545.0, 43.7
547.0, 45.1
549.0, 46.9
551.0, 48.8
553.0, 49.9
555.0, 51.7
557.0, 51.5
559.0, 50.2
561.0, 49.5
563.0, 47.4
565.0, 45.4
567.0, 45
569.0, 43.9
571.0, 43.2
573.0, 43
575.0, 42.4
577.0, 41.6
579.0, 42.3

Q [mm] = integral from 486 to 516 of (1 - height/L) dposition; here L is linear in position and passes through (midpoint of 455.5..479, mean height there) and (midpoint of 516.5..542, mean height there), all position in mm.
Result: 3.4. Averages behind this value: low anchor 41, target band 36.2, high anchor 40.6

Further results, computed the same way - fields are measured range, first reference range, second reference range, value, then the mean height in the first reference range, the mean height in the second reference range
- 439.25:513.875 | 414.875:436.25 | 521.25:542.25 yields 3.57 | 41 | 40.9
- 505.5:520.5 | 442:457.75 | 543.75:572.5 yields 1.58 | 40.3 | 47.2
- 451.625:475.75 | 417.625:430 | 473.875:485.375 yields 0.44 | 41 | 41.8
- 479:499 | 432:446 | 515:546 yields 2.44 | 40.2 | 40.9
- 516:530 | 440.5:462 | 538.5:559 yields 1.56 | 40.3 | 46.8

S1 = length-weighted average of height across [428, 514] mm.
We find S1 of 39.2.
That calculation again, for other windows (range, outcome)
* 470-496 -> 38.7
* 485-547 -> 38.7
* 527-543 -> 41.2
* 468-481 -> 41.7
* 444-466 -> 40.4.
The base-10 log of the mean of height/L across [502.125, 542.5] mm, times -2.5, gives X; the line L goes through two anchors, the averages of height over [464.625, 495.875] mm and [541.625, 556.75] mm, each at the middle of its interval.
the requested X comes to 0.09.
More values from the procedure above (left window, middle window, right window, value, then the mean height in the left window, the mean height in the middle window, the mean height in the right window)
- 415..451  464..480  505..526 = -0.03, 40.6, 41.4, 39.8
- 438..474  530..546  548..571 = 0.12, 40.4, 41.7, 48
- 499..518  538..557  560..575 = -0.08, 39.1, 46.3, 45.1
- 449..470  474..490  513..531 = -0.03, 40.5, 41.5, 40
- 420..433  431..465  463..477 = 0.02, 40.8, 40.3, 41.2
